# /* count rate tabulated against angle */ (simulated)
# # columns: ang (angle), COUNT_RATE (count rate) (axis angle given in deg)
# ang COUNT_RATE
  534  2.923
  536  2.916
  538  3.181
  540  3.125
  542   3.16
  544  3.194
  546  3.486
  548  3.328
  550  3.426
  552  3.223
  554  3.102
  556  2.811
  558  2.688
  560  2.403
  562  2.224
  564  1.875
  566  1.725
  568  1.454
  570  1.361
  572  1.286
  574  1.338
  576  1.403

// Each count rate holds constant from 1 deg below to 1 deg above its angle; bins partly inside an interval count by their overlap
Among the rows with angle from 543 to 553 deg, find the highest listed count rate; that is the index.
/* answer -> 3.486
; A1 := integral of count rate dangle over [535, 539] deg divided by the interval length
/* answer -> 3.05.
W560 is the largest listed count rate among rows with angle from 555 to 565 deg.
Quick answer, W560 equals 2.811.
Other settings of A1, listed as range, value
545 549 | 3.41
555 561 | 2.63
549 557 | 3.14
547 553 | 3.33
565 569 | 1.59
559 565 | 2.17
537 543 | 3.16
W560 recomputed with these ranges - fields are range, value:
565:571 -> 1.725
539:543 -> 3.16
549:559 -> 3.426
